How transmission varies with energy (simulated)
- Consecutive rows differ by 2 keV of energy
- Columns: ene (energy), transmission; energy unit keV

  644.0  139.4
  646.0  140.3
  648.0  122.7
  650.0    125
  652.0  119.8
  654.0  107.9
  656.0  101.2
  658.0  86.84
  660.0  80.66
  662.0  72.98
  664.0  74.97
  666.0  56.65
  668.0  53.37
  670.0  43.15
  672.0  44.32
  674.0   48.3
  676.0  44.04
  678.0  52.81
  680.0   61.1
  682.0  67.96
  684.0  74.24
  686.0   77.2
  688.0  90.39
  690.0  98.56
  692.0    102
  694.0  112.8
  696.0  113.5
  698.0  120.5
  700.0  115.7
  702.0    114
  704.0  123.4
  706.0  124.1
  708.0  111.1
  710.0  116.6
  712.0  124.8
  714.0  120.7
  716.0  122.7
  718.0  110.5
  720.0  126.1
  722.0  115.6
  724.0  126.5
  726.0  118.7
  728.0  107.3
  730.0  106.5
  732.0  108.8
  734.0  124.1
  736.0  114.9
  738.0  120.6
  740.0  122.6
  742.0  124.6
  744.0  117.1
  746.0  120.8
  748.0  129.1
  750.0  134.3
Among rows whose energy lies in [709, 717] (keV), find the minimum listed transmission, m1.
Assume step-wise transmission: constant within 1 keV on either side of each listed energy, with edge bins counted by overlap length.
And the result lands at 116.6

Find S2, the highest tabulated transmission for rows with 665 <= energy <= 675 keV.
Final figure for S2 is 56.65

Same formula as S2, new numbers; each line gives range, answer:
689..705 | 123.4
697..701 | 120.5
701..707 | 124.1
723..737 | 126.5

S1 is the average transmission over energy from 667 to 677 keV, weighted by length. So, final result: 46.6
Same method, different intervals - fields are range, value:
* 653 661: 94.2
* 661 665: 74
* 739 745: 121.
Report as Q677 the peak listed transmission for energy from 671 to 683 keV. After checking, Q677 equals 67.96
